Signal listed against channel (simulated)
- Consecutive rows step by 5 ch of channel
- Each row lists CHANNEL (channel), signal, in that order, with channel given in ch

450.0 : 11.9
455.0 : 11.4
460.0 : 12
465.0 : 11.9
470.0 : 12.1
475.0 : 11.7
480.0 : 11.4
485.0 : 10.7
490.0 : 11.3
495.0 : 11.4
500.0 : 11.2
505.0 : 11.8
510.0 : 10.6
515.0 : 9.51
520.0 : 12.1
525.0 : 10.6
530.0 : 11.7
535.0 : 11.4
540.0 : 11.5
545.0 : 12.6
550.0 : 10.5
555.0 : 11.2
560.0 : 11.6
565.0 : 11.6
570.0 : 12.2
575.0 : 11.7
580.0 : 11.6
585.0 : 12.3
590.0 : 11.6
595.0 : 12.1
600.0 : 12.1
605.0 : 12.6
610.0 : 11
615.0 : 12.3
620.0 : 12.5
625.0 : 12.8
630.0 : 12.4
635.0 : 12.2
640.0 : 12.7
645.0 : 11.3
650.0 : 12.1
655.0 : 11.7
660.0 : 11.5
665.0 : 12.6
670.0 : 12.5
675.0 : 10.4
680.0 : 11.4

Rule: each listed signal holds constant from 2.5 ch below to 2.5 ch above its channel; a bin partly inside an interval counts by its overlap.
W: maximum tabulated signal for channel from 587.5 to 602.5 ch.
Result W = 12.1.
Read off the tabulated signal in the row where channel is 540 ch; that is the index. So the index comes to 11.5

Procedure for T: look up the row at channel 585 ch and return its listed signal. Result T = 12.3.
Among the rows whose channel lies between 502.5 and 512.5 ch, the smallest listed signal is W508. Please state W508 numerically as 10.6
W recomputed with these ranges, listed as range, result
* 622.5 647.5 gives 12.8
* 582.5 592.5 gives 12.3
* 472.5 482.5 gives 11.7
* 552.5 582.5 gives 12.2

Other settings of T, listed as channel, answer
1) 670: 12.5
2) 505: 11.8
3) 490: 11.3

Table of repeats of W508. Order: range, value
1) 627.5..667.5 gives 11.3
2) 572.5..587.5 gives 11.6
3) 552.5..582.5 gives 11.2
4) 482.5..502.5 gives 10.7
